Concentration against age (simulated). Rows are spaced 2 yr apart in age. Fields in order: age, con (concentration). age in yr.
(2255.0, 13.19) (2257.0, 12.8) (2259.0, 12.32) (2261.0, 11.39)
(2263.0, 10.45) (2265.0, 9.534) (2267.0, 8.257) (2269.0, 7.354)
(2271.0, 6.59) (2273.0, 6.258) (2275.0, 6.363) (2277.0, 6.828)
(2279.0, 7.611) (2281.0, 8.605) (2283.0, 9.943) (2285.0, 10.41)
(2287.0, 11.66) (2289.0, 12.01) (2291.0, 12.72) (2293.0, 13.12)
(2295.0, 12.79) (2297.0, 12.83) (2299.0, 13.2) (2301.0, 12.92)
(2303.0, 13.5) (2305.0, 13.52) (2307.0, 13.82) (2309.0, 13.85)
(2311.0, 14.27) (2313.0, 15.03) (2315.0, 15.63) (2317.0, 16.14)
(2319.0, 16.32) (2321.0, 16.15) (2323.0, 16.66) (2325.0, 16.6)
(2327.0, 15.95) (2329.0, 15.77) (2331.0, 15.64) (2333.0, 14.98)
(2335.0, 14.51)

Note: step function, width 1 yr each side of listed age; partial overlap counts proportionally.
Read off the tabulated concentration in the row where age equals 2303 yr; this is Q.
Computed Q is 13.5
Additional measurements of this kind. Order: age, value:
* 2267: 8.257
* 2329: 15.77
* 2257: 12.8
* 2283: 9.943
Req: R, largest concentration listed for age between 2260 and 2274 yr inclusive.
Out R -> 11.39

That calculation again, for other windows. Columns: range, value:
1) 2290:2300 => 13.2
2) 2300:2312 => 14.27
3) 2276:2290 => 12.01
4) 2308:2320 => 16.32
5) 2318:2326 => 16.66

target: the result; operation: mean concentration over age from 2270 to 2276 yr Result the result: 6.4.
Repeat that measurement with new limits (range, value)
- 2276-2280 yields 7.22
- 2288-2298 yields 12.7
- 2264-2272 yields 7.93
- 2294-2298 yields 12.8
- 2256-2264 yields 11.7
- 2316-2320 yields 16.2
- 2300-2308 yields 13.4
